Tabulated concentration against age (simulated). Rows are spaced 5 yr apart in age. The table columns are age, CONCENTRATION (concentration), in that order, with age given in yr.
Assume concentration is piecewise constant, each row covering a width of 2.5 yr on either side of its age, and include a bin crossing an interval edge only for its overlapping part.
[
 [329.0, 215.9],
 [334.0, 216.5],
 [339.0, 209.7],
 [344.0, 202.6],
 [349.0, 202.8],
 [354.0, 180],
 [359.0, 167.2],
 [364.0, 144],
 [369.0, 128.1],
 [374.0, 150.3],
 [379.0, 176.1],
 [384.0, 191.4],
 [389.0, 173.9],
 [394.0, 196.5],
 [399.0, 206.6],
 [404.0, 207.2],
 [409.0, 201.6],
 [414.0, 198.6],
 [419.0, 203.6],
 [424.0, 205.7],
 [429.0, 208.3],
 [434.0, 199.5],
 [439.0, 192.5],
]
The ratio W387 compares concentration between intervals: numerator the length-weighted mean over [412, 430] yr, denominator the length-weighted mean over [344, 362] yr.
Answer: 1.10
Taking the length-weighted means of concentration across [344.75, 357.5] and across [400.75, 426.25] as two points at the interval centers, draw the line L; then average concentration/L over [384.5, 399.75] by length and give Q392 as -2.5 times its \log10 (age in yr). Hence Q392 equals 0.048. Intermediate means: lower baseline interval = 191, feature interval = 191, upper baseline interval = 203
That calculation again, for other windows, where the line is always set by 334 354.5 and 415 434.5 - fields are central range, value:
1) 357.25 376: 0.35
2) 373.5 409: 0.08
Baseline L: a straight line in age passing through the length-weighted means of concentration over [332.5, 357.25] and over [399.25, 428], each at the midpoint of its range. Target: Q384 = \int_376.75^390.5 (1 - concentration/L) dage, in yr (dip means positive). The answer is 1.5 yr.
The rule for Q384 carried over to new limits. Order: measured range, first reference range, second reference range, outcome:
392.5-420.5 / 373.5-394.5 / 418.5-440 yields -1.8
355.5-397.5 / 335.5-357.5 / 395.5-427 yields 7.0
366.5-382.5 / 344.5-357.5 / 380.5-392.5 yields 2.7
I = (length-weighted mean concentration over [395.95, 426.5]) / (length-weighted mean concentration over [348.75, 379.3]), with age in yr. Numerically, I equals 1.3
